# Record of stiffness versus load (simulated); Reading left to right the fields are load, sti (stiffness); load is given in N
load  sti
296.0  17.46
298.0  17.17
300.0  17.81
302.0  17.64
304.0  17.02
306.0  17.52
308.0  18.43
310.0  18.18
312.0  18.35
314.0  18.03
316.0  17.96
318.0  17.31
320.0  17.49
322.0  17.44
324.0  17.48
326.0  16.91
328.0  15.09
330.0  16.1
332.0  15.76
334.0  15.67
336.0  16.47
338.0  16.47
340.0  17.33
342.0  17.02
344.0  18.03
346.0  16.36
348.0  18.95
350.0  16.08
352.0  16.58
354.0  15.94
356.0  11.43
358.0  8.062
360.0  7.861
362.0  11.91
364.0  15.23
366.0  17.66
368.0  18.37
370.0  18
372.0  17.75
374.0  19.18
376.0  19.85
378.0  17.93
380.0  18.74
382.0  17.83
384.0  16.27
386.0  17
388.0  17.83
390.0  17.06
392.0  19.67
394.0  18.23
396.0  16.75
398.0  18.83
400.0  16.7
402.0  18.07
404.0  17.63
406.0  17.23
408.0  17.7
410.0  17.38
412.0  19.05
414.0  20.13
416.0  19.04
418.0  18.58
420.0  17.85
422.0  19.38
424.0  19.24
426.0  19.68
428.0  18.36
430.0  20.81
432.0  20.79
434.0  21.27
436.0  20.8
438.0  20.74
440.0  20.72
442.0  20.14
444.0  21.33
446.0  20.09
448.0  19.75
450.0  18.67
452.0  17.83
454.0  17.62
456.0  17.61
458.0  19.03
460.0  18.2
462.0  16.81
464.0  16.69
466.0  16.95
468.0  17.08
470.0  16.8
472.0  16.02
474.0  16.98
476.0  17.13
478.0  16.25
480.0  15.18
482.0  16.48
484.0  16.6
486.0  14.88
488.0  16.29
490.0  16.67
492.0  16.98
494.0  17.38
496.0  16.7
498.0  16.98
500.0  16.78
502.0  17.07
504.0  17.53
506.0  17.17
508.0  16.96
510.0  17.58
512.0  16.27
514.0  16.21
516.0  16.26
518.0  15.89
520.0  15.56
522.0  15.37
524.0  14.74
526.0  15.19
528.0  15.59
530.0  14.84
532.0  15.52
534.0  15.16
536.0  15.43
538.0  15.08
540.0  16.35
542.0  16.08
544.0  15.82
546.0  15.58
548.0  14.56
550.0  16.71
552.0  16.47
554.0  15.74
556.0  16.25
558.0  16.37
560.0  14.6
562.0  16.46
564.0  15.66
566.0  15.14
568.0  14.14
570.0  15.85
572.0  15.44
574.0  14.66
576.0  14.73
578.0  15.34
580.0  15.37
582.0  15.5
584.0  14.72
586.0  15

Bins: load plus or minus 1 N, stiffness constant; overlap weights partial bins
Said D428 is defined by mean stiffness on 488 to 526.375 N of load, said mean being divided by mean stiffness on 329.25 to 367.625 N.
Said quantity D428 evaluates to 1.08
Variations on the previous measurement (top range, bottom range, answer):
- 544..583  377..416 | 0.87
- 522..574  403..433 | 0.82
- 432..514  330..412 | 1.06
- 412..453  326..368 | 1.29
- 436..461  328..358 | 1.21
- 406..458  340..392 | 1.18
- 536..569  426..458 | 0.79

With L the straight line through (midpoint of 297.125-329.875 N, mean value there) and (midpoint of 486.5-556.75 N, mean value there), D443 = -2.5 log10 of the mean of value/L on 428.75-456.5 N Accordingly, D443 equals -0.19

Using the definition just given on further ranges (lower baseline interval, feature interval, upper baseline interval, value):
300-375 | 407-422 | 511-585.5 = -0.156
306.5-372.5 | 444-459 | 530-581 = -0.186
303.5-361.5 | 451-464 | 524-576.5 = -0.127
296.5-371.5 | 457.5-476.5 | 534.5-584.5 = -0.082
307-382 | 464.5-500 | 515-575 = -0.047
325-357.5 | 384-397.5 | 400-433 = 0.010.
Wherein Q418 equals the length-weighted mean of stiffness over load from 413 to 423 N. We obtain 19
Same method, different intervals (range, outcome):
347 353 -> 17.2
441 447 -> 20.5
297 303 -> 17.5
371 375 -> 18.5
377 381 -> 18.3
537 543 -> 15.8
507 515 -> 16.8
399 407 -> 17.4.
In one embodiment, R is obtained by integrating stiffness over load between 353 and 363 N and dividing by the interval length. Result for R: 11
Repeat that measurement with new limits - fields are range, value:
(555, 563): 15.9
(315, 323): 17.5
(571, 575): 15.1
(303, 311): 17.8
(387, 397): 17.9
